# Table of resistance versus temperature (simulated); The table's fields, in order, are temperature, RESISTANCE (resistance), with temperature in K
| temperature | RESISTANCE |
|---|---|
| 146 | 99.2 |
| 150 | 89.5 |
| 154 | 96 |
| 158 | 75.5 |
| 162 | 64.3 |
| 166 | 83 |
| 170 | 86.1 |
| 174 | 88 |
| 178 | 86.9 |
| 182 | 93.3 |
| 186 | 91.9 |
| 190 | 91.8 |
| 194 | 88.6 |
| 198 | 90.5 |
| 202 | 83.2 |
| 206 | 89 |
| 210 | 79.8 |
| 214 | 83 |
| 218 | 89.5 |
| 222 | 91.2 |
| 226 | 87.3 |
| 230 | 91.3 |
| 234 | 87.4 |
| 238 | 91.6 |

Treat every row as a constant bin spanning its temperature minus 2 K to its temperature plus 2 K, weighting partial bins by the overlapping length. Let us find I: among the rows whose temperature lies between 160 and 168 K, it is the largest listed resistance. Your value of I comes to 83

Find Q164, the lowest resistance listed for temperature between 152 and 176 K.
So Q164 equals 64.3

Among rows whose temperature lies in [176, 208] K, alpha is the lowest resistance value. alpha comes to 83.2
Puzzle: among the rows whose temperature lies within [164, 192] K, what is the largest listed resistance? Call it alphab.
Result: 93.3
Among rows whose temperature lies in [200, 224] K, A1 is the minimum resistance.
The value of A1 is 79.8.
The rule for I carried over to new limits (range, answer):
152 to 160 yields 96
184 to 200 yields 91.9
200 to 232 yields 91.3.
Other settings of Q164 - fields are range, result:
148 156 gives 89.5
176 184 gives 86.9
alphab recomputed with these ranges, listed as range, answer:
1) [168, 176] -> 88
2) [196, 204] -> 90.5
